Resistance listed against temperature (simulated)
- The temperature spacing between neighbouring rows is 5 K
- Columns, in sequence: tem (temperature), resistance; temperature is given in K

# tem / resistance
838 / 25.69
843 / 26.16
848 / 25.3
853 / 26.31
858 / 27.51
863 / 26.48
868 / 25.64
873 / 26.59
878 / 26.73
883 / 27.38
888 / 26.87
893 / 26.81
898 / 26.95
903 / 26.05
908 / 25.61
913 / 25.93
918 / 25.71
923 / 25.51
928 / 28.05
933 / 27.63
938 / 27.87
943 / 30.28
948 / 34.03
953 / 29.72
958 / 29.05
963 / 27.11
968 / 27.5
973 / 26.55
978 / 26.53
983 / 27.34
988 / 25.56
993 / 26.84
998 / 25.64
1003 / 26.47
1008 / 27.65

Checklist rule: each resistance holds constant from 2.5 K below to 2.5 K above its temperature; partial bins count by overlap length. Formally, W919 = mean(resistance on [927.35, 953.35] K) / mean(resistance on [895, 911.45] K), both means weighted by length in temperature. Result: 1.13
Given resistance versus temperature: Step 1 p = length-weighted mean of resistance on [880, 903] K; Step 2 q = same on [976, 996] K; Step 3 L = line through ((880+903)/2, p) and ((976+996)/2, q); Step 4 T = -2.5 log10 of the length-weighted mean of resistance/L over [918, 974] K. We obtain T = -0.07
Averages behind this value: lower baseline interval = 26.9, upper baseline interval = 26.5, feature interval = 28.4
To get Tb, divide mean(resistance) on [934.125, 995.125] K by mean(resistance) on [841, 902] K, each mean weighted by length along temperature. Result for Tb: 1.06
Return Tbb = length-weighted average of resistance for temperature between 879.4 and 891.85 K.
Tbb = 27.1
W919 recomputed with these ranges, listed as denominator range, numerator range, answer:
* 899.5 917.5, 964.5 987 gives 1.04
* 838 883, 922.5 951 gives 1.11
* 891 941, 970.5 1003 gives 0.99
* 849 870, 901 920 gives 0.98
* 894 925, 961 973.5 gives 1.04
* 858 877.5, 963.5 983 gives 1.02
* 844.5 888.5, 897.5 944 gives 1.01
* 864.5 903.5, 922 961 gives 1.09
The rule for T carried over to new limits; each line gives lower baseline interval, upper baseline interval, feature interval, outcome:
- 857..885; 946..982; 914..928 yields 0.06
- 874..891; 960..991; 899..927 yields 0.04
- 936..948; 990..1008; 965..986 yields 0.04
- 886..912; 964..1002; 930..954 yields -0.13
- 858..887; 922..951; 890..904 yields 0.04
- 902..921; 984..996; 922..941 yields -0.06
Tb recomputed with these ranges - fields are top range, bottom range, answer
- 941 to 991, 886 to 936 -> 1.07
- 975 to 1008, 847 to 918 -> 1.00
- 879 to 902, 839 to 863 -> 1.02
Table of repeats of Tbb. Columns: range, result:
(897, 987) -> 27.6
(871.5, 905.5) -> 26.8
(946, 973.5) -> 29.1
